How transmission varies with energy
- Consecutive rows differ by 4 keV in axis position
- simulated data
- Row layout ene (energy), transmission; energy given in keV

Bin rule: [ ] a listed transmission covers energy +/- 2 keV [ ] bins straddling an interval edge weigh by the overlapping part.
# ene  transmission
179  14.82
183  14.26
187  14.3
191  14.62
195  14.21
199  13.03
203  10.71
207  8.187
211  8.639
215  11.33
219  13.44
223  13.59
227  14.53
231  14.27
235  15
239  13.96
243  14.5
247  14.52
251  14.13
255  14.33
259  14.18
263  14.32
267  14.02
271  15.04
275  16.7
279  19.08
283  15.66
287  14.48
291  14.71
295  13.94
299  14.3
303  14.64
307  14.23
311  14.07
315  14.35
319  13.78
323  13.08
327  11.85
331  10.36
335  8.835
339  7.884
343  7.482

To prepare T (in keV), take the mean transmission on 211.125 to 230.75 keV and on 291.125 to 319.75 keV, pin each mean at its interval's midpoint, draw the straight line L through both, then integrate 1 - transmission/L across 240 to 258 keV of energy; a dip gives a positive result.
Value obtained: -1.4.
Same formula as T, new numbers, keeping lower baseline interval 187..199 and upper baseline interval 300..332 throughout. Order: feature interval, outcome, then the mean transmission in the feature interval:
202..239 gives 4.40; 12.3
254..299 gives -4.80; 15.1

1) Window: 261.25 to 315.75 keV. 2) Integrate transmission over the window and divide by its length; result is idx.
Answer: 15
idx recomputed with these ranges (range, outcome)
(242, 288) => 15.1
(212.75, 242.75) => 13.7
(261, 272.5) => 14.4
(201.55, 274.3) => 13.3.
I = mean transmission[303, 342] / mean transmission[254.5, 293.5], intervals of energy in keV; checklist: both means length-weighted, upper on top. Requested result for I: 0.79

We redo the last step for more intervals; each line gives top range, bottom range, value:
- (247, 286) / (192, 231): 1.25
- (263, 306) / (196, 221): 1.38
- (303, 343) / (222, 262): 0.83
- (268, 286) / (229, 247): 1.13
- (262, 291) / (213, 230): 1.17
